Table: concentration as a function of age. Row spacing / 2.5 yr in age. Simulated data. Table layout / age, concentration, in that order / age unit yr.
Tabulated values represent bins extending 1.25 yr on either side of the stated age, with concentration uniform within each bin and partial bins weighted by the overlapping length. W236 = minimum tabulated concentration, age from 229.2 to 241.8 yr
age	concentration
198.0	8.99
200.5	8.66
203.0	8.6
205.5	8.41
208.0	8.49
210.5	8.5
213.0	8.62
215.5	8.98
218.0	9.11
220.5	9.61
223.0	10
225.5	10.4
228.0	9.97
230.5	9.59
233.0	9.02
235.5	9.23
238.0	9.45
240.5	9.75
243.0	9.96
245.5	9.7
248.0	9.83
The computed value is 9.02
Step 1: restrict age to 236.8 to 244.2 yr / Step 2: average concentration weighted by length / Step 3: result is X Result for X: 9.72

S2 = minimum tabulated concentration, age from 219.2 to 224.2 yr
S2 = 9.61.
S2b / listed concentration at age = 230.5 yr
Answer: 9.59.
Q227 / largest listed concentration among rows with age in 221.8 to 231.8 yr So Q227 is 10.4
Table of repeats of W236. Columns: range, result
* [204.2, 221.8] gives 8.41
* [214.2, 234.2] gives 8.98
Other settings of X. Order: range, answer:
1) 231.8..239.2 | 9.23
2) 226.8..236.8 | 9.45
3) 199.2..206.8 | 8.56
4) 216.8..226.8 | 9.78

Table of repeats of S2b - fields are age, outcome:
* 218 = 9.11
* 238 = 9.45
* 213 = 8.62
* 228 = 9.97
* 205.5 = 8.41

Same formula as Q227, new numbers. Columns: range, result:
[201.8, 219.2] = 9.11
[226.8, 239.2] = 9.97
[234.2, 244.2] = 9.96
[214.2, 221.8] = 9.61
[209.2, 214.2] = 8.62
